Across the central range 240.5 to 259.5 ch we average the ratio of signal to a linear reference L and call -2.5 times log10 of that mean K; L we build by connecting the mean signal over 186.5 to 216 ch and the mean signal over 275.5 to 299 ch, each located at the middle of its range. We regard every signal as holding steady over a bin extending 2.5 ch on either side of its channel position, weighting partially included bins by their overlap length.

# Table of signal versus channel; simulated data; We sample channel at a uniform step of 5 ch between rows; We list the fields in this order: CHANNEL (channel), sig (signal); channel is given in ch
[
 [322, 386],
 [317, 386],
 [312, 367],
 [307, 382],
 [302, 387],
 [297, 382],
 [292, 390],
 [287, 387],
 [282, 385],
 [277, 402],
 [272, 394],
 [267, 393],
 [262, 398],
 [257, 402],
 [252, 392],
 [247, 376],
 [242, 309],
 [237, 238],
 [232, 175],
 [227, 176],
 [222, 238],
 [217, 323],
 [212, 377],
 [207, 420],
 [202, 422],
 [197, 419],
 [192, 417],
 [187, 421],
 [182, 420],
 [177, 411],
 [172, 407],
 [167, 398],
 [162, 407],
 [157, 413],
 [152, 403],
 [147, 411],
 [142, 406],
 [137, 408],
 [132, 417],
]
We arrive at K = 0.07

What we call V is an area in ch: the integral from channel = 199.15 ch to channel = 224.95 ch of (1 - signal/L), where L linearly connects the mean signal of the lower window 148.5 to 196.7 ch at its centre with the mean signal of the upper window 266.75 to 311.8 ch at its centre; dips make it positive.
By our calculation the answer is 3.2 ch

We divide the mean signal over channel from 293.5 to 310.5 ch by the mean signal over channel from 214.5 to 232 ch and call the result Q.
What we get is 1.6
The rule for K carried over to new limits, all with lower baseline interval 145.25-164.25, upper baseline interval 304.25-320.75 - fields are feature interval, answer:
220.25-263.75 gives 0.29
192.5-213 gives -0.04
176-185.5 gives -0.03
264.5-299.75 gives -0.02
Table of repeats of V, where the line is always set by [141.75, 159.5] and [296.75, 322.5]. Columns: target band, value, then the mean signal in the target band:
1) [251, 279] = -0.6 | 397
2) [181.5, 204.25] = -1.0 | 420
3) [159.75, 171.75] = 0.1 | 403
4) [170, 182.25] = -0.2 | 412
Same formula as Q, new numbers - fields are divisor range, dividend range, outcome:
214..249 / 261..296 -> 1.50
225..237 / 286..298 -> 2.05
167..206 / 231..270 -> 0.82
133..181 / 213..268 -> 0.76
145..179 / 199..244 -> 0.73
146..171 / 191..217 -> 0.99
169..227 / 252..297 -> 1.04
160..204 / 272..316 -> 0.93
